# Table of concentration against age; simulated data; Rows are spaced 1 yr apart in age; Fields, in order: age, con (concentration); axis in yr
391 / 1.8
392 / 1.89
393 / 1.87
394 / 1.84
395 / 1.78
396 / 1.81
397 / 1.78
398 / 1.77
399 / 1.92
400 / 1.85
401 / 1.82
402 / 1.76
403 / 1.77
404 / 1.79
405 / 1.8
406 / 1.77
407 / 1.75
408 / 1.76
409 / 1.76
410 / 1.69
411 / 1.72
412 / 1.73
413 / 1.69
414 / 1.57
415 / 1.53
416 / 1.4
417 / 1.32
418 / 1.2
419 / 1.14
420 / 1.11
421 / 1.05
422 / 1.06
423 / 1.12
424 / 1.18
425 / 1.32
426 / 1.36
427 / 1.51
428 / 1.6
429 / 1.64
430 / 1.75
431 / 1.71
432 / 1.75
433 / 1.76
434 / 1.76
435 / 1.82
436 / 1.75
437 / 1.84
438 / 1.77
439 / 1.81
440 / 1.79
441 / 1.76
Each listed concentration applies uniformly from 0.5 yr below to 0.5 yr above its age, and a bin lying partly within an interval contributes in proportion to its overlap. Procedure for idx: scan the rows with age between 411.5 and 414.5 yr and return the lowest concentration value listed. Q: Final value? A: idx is 1.57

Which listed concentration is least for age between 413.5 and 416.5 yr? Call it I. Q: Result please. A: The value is 1.4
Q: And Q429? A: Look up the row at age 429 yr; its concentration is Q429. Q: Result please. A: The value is 1.64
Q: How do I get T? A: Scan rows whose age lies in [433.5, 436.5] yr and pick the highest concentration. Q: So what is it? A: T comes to 1.82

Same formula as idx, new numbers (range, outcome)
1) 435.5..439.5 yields 1.75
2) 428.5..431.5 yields 1.64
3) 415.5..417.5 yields 1.32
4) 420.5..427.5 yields 1.05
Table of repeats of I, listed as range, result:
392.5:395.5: 1.78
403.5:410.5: 1.69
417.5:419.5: 1.14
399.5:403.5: 1.76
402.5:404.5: 1.77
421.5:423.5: 1.06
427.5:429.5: 1.6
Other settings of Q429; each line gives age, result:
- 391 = 1.8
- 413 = 1.69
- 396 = 1.81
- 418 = 1.2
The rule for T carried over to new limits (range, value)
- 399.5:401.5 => 1.85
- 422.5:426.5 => 1.36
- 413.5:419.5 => 1.57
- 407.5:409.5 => 1.76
